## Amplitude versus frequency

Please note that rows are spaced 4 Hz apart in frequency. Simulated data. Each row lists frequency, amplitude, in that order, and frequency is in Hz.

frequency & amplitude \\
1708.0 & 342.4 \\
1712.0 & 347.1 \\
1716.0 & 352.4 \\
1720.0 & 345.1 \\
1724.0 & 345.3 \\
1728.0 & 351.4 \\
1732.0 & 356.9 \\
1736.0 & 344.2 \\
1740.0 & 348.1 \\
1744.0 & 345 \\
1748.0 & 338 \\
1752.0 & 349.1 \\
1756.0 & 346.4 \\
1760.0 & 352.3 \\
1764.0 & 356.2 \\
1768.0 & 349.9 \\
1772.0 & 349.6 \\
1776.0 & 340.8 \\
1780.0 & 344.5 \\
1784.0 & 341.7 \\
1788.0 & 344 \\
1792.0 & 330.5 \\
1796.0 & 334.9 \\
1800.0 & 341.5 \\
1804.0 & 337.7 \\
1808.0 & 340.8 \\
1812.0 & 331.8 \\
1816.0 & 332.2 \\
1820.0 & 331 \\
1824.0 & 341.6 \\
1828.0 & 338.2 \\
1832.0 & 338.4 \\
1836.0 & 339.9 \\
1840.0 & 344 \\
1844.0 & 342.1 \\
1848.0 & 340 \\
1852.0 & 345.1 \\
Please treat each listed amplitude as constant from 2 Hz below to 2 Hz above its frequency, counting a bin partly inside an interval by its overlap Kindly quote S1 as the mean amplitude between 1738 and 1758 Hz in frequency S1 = 345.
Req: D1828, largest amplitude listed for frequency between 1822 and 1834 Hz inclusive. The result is 341.6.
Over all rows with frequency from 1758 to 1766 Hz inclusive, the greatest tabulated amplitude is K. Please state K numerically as 356.2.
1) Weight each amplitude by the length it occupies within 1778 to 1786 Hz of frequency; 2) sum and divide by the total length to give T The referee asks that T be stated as 343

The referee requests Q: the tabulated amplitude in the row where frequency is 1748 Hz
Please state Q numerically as 338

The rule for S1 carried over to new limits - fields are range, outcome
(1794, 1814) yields 337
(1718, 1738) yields 349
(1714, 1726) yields 348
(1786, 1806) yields 338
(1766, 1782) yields 346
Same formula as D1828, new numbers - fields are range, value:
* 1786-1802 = 344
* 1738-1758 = 349.1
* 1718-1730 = 351.4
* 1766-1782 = 349.9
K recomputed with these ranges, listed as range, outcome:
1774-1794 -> 344.5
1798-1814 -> 341.5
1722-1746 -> 356.9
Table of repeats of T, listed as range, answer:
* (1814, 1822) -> 332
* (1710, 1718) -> 350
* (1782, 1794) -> 339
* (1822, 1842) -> 340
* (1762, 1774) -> 352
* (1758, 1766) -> 354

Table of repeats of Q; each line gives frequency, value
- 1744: 345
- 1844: 342.1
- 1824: 341.6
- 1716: 352.4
